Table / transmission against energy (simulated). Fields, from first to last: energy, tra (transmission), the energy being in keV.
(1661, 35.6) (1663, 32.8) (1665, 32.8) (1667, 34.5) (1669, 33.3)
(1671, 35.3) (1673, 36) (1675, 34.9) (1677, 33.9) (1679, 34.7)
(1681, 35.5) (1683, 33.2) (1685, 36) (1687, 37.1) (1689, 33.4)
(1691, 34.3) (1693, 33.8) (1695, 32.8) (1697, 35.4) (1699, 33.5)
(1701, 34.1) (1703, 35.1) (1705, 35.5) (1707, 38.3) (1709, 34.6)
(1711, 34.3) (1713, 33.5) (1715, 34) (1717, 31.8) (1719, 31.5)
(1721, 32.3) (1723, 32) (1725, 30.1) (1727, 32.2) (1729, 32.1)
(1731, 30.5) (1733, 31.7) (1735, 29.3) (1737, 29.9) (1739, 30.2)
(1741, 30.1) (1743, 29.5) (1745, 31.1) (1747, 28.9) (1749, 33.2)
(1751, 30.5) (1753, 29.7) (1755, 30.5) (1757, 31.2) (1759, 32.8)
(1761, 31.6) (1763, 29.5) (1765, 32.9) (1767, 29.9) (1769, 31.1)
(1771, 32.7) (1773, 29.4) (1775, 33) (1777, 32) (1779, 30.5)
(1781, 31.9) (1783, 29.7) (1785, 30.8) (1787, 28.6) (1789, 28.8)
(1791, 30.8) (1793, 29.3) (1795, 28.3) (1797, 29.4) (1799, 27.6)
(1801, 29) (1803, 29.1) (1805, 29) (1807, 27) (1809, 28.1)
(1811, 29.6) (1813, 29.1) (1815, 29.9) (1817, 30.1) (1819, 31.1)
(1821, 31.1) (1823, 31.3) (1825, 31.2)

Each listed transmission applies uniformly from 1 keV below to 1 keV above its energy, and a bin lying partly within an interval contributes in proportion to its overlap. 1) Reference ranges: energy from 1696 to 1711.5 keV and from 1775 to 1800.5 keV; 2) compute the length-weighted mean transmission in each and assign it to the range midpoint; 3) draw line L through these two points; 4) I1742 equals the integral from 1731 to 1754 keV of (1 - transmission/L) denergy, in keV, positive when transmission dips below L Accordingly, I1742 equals 1.65 keV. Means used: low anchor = 35.1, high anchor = 29.9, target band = 30.4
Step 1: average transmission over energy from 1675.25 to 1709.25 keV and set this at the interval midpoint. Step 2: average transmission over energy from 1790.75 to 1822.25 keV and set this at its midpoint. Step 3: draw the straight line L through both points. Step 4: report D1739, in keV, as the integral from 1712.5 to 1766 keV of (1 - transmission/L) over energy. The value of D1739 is 2.2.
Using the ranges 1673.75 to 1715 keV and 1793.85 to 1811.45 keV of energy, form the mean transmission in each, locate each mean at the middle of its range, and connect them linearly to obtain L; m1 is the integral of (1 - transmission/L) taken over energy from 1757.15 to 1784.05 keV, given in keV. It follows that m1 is -0.8 keV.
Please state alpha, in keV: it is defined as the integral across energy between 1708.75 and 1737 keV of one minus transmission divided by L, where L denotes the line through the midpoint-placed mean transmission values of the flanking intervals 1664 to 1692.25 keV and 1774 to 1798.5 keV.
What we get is 0.70 keV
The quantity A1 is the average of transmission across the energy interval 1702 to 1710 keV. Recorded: 35.9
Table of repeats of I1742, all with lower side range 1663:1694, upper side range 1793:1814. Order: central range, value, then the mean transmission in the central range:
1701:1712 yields -0.7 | 35.4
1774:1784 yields -0.5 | 31.4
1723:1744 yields 0.9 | 30.6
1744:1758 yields 0.2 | 30.7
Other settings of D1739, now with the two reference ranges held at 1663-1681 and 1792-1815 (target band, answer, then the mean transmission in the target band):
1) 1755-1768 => -0.3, 31.3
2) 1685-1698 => -0.4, 34.6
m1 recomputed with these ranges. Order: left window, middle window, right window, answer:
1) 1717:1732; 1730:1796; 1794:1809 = -1.4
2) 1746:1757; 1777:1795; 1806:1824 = 0.0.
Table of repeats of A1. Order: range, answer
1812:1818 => 29.7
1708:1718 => 33.6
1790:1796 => 29.5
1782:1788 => 29.7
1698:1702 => 33.8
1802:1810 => 28.3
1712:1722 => 32.6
